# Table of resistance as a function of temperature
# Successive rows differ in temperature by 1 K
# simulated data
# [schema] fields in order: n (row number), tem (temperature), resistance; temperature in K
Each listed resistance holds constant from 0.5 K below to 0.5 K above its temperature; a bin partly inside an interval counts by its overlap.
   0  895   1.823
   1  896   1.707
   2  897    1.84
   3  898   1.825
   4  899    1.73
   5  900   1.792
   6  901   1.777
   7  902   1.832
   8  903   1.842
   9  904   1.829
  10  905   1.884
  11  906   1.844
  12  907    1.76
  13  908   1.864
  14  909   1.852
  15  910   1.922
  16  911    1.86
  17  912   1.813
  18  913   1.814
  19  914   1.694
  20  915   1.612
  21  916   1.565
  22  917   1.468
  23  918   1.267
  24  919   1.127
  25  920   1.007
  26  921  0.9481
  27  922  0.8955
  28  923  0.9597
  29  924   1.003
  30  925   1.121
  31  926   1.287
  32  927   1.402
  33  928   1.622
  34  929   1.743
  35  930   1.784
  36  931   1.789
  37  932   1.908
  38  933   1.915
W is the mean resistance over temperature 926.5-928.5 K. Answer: 1.51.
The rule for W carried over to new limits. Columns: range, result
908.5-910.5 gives 1.89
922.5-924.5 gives 0.981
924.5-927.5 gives 1.27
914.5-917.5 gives 1.55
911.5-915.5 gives 1.73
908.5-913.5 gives 1.85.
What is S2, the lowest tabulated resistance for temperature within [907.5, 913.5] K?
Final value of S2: 1.813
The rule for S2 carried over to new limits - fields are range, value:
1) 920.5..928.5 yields 0.8955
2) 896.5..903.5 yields 1.73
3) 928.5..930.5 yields 1.743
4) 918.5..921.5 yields 0.9481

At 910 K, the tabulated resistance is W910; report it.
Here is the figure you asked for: 1.922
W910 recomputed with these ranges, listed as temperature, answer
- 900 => 1.792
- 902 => 1.832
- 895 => 1.823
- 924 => 1.003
